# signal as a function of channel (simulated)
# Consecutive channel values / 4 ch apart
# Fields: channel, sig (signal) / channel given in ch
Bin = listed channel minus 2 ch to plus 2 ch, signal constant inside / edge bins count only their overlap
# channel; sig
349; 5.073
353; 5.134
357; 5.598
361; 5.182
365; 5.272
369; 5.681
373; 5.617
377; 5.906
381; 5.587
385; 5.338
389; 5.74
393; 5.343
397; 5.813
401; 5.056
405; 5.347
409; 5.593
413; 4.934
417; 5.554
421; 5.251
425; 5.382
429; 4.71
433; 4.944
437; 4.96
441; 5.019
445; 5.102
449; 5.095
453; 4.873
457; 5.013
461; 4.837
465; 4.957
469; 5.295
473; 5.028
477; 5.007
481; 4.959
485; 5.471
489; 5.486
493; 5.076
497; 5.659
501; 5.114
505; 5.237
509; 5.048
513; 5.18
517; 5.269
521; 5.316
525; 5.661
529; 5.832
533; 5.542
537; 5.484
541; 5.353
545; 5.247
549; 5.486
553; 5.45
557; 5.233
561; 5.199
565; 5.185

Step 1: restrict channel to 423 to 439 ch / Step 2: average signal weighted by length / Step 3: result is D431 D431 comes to 5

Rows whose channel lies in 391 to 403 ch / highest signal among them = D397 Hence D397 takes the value 5.813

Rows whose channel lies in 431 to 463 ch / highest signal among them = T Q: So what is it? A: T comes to 5.102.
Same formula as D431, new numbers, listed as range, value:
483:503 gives 5.36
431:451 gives 5.02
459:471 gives 5.03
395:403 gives 5.43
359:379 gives 5.53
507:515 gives 5.11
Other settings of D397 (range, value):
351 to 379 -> 5.906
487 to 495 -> 5.486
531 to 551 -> 5.542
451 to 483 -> 5.295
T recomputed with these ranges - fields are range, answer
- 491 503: 5.659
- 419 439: 5.382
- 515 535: 5.832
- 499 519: 5.269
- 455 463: 5.013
